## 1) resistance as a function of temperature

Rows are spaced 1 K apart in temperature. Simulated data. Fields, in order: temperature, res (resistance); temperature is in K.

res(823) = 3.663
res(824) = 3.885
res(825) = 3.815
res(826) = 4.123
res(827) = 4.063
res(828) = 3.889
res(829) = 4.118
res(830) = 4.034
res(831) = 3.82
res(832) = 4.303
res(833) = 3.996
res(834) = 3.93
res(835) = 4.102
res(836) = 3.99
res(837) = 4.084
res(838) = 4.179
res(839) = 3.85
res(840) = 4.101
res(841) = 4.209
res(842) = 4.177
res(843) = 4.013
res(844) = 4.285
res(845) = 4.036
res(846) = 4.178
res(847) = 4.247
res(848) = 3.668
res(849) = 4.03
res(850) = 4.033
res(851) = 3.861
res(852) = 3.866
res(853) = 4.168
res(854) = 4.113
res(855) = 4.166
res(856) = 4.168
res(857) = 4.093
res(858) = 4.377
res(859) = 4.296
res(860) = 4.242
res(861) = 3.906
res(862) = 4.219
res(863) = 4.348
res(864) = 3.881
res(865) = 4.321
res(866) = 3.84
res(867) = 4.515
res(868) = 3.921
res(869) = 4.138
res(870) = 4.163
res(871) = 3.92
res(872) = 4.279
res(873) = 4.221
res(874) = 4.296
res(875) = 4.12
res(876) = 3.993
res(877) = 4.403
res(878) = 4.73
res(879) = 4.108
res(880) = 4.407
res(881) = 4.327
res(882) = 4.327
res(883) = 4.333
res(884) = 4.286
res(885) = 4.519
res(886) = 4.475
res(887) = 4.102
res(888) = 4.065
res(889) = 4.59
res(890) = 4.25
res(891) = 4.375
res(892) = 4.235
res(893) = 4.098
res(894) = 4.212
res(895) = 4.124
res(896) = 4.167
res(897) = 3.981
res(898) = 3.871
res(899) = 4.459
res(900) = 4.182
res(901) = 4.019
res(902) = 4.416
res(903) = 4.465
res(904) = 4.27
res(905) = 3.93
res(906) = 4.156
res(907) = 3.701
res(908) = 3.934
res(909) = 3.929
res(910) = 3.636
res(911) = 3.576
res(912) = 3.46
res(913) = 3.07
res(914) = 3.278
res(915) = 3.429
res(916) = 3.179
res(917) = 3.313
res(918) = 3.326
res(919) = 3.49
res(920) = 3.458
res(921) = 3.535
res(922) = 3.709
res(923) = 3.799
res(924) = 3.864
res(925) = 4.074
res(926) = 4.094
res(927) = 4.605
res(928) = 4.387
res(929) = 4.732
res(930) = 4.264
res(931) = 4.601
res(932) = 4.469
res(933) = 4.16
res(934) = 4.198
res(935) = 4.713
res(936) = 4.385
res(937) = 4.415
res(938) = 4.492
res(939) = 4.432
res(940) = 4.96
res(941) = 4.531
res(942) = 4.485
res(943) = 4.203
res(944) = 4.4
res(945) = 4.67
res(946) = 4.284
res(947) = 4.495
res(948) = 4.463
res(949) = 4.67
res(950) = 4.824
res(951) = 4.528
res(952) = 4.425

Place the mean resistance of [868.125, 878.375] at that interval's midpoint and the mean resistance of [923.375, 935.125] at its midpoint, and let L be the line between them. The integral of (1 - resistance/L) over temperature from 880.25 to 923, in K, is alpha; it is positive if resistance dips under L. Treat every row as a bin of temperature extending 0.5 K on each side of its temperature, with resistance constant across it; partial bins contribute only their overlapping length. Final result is 3.1 K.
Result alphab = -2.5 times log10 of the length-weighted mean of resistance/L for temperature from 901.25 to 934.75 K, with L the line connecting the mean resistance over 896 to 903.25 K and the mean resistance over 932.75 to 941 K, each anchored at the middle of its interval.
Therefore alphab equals 0.11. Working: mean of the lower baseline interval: 4.19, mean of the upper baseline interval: 4.48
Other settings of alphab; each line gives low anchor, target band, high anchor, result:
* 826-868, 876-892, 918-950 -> -0.04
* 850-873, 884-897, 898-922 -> -0.09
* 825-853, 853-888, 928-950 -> -0.01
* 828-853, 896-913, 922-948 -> 0.08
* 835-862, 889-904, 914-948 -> -0.02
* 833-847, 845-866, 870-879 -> 0.01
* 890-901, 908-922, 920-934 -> 0.20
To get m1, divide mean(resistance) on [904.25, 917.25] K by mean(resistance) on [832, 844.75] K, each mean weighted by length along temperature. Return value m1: 0.9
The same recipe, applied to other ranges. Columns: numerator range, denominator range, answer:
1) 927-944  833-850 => 1.10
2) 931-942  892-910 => 1.09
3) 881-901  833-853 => 1.05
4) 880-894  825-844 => 1.06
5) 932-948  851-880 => 1.07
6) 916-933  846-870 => 0.97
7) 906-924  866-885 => 0.84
